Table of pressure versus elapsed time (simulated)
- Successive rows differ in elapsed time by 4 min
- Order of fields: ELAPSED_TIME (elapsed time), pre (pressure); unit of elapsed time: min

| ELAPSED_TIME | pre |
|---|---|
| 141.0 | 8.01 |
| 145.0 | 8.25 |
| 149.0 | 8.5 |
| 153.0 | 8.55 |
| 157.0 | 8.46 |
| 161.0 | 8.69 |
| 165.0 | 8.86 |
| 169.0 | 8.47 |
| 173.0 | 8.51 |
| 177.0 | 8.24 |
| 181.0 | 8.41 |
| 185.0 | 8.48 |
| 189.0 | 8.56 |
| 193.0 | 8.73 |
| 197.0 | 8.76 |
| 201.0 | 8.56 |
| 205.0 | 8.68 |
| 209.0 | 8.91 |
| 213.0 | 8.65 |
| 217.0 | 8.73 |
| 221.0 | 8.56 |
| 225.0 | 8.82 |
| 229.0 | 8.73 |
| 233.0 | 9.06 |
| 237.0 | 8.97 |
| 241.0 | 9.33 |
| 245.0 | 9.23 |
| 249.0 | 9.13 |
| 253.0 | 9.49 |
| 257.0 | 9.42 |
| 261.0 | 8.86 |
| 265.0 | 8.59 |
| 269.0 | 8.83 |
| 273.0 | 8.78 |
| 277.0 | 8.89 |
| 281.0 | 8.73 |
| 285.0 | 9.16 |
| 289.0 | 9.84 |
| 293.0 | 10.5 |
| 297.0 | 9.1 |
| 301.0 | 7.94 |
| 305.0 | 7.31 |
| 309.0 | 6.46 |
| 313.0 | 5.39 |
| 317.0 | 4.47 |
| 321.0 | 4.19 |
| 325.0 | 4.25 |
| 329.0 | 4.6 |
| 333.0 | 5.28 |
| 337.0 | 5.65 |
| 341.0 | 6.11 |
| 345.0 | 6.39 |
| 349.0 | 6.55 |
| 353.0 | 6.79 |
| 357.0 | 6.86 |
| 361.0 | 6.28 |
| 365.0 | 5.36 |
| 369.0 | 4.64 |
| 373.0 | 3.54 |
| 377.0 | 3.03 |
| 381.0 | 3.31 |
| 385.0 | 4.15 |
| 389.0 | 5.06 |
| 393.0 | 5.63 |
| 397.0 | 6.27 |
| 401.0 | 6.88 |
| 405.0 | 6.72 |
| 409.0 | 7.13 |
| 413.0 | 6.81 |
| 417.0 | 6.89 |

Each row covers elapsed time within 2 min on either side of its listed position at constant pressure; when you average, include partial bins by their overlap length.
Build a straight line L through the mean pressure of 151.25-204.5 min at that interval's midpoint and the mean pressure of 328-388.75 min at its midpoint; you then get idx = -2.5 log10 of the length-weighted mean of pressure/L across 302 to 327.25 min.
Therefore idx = 0.120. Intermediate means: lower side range 8.56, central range 5.44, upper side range 5.24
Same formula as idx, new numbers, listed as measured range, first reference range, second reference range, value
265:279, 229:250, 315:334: -0.195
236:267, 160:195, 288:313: -0.097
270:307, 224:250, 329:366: -0.164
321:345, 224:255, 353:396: 0.185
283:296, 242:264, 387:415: -0.153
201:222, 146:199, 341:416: -0.091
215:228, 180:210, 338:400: -0.074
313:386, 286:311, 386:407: 0.378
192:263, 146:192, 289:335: -0.166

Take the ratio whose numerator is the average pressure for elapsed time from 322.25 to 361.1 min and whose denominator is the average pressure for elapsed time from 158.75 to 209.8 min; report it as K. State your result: 0.68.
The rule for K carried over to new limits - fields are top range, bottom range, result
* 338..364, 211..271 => 0.72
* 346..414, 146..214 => 0.65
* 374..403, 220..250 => 0.54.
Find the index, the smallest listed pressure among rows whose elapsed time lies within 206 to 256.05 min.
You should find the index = 8.56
